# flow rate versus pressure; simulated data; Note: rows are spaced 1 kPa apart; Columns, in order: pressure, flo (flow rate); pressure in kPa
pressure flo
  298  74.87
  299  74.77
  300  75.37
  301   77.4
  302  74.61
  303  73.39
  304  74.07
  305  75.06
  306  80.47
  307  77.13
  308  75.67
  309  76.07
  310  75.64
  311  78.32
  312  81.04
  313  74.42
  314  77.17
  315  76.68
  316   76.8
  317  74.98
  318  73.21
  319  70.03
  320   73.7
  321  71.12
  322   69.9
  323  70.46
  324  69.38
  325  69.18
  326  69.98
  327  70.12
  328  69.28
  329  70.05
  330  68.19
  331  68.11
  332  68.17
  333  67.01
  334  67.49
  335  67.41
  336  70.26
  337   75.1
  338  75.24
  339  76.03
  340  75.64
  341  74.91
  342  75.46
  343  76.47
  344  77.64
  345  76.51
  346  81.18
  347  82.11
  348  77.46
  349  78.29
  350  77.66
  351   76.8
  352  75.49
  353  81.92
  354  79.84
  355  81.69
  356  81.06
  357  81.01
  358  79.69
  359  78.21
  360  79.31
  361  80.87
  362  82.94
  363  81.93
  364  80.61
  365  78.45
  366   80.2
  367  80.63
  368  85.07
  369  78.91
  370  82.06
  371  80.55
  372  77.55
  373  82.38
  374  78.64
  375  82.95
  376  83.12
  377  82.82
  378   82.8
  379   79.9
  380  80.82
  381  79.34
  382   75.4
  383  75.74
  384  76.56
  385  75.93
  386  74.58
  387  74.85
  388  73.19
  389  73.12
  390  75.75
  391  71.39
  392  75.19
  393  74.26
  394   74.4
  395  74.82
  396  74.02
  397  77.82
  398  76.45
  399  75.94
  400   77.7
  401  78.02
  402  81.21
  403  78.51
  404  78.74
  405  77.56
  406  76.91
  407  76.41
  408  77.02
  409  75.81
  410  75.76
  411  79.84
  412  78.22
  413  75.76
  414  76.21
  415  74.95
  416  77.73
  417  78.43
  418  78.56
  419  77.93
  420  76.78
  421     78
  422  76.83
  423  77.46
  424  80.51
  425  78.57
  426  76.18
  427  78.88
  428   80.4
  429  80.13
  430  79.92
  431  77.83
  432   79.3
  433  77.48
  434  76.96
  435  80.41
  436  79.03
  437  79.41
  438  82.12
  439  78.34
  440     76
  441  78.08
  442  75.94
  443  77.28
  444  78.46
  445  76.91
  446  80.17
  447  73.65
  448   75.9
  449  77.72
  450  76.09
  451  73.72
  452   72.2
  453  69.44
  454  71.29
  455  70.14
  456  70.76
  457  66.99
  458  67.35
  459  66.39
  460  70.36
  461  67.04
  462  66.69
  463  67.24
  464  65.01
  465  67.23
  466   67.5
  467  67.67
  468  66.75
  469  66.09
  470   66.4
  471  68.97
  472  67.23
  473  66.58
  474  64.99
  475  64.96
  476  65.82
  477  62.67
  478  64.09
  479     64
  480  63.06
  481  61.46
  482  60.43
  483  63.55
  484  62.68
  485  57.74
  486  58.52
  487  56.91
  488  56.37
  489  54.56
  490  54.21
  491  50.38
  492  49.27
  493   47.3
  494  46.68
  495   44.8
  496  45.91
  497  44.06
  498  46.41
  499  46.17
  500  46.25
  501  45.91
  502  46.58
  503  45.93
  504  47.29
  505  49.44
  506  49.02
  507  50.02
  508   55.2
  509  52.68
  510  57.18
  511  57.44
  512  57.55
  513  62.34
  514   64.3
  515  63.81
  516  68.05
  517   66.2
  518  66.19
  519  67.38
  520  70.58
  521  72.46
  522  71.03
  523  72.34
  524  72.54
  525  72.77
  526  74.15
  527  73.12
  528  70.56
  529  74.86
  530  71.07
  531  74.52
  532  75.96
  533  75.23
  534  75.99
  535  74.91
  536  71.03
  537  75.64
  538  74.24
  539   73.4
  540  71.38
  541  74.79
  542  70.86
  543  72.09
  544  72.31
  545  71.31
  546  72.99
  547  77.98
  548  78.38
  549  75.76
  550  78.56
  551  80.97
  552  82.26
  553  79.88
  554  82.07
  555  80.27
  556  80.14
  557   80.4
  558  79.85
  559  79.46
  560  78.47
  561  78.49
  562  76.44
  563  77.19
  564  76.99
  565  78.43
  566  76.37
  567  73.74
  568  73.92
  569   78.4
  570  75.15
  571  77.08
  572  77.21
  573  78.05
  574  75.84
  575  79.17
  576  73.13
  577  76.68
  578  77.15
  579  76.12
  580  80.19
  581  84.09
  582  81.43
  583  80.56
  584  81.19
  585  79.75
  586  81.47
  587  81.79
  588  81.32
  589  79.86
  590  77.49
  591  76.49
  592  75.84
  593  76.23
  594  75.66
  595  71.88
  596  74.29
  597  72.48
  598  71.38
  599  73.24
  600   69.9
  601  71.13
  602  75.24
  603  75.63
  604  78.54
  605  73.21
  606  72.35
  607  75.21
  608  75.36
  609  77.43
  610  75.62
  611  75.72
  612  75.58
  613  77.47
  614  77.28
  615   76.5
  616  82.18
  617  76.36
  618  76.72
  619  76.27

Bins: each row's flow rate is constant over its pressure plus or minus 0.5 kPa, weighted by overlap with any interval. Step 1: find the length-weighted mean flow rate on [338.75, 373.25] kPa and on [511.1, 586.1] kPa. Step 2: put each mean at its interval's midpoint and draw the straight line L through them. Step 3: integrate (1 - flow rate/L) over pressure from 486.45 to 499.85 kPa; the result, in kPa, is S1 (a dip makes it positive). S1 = 4.71 kPa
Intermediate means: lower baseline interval 79.3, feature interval 49.4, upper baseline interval 74.9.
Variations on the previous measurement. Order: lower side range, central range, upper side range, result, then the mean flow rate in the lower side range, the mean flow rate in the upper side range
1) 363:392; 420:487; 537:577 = 5.4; 78.7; 76.7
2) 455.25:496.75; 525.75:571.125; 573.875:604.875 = -2.9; 61.7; 76.9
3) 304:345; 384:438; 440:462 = -3.0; 73.3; 73.1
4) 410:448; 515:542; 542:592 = 2.0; 78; 78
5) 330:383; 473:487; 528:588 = 2.7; 78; 77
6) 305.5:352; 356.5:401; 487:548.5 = -4.6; 74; 62.8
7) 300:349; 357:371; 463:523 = -2.1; 73.9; 58.8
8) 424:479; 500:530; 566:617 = 5.1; 72.6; 76.6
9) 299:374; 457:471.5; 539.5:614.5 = 1.8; 76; 76.8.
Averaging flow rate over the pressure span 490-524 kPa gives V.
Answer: 55.6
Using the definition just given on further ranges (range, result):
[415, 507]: 66.9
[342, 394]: 78.8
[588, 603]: 74.6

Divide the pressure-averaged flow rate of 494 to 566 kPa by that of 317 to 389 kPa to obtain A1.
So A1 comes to 0.89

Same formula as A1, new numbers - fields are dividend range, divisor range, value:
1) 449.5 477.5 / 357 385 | 0.85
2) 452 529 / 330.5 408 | 0.79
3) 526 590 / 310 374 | 1.01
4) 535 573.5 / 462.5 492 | 1.22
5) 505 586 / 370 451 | 0.94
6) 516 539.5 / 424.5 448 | 0.92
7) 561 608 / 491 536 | 1.27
